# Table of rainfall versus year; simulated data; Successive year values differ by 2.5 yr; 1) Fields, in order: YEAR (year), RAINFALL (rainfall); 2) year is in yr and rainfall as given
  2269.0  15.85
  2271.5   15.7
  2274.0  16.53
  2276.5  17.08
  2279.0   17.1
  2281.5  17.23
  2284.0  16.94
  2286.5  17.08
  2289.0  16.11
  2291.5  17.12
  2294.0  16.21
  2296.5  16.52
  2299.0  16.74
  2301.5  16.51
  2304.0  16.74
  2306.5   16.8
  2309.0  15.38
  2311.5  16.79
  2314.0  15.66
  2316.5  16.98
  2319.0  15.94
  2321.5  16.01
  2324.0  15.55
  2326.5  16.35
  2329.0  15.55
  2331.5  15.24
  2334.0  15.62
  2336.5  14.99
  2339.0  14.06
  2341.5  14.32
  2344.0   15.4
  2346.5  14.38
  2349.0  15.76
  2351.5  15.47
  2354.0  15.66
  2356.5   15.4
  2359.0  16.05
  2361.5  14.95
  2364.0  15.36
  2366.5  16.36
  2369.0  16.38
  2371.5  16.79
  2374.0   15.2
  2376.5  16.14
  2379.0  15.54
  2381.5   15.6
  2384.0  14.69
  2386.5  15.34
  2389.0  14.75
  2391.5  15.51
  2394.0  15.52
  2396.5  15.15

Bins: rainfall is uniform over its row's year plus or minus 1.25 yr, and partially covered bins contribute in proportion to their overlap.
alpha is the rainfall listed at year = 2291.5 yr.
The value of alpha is 17.12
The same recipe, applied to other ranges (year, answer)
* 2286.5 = 17.08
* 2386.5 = 15.34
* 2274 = 16.53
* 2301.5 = 16.51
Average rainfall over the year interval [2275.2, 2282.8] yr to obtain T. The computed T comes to 17.1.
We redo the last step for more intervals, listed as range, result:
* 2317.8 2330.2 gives 15.9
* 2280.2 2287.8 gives 17.1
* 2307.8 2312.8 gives 16.1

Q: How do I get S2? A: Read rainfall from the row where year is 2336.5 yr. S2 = 14.99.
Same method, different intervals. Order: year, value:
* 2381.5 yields 15.6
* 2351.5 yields 15.47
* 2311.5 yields 16.79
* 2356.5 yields 15.4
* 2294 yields 16.21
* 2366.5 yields 16.36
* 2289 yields 16.11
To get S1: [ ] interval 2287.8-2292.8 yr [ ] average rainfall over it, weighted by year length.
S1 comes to 16.6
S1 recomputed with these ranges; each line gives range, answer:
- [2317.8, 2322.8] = 16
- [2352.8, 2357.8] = 15.5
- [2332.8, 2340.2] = 14.9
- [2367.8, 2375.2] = 16.1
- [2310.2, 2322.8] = 16.3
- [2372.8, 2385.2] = 15.4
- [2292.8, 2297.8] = 16.4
